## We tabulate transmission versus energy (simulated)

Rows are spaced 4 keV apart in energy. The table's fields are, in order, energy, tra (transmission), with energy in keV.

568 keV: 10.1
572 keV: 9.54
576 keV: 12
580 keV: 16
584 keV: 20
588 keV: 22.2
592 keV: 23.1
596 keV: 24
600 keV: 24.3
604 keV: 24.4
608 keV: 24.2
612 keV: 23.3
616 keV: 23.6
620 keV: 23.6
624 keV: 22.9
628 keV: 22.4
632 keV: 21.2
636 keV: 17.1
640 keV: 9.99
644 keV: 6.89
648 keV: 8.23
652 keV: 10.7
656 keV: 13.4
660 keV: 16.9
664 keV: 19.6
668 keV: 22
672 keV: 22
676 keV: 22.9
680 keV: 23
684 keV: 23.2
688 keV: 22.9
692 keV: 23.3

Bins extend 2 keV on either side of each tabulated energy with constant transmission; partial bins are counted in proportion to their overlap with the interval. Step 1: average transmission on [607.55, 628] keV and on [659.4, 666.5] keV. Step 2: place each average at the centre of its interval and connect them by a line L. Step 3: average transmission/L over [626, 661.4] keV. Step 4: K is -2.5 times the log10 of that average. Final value 0.43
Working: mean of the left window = 23.4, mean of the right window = 18.8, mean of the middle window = 14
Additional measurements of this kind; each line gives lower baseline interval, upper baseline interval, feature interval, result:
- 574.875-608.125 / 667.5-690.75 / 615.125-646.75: 0.21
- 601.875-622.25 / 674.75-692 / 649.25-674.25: 0.33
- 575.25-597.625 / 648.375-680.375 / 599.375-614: -0.23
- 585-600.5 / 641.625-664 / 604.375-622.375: -0.23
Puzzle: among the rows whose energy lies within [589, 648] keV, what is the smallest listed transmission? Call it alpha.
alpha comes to 6.89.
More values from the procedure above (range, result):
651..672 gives 10.7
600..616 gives 23.3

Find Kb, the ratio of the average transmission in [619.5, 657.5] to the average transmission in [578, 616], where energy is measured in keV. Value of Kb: 0.7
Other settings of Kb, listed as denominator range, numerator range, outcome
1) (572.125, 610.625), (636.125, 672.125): 0.69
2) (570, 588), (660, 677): 1.38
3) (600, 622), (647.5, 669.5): 0.65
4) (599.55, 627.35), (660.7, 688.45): 0.93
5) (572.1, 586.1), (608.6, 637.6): 1.46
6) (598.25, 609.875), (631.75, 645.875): 0.53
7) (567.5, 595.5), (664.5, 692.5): 1.34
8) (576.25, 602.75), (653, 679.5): 0.92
